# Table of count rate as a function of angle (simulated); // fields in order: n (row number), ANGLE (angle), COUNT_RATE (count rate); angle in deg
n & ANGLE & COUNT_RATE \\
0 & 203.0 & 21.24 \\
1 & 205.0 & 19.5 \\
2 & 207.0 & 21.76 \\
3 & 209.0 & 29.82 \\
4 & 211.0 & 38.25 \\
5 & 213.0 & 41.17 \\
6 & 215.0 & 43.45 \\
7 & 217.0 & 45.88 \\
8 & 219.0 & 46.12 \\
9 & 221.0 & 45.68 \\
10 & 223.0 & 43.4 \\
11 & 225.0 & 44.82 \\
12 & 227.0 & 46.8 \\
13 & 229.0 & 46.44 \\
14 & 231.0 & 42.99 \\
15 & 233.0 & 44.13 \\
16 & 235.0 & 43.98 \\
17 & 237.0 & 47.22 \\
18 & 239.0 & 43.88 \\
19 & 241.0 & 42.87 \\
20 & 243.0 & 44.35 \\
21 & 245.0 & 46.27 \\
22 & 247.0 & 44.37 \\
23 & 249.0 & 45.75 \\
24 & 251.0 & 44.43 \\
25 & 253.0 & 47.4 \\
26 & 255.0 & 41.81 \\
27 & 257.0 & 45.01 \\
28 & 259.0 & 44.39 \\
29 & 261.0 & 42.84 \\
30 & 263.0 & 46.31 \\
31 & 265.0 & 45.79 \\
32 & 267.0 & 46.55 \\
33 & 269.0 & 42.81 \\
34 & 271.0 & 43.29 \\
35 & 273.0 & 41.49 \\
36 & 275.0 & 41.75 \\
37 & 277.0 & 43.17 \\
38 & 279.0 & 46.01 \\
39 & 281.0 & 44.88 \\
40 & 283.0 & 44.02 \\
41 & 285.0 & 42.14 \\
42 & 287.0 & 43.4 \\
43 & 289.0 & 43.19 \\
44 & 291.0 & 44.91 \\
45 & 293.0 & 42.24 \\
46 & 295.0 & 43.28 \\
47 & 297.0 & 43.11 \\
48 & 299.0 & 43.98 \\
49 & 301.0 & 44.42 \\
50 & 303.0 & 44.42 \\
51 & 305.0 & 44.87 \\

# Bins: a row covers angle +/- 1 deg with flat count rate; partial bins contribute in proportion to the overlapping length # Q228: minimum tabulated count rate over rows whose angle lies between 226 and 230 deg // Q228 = 46.44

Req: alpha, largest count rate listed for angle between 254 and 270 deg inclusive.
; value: 46.55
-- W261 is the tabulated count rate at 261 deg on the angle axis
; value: 42.84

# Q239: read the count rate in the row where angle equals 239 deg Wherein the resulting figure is 43.88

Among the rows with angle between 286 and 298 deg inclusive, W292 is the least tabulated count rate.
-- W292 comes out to 42.24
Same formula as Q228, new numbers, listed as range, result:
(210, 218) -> 38.25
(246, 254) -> 44.37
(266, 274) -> 41.49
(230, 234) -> 42.99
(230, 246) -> 42.87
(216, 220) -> 45.88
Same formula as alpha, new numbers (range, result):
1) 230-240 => 47.22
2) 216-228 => 46.8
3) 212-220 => 46.12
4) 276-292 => 46.01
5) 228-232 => 46.44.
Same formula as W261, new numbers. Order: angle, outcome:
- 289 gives 43.19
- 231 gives 42.99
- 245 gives 46.27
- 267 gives 46.55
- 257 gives 45.01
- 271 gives 43.29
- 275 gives 41.75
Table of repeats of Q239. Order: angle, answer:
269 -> 42.81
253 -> 47.4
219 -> 46.12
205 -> 19.5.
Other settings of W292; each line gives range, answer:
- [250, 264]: 41.81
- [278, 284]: 44.02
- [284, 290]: 42.14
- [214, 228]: 43.4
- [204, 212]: 19.5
